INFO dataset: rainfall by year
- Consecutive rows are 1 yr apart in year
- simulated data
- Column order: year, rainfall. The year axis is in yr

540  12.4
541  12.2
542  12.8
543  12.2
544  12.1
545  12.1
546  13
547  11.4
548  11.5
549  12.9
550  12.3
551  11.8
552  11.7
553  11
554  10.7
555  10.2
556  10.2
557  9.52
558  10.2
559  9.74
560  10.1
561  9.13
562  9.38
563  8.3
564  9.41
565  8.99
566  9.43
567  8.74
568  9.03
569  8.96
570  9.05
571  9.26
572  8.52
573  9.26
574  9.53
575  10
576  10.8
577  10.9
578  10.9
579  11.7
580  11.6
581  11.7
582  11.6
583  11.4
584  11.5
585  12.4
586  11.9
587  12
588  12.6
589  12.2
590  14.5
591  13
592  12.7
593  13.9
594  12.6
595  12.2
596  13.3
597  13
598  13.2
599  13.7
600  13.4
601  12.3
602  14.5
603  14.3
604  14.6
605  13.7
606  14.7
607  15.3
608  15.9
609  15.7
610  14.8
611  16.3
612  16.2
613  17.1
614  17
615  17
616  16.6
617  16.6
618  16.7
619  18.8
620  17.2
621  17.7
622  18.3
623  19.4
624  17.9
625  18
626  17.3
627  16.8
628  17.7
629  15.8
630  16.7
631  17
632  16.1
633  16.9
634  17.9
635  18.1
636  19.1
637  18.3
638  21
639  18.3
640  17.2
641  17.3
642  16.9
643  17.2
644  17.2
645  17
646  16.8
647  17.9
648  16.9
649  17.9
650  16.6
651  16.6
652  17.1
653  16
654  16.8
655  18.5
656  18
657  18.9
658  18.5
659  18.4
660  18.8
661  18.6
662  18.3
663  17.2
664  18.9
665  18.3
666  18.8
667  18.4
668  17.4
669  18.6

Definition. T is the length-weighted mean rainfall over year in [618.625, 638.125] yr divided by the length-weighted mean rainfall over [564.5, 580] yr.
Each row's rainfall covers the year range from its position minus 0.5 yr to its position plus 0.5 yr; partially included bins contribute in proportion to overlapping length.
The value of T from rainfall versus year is 1.82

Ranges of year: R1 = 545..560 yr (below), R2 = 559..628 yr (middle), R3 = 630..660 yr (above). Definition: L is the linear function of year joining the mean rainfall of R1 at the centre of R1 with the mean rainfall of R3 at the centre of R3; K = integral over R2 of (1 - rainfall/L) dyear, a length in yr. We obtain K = 4.9 yr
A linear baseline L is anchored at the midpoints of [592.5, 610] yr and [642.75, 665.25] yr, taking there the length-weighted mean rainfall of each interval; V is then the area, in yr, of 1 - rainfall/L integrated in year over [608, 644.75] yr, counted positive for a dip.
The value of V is -3.8 yr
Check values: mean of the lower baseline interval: 13.9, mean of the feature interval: 17.3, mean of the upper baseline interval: 17.7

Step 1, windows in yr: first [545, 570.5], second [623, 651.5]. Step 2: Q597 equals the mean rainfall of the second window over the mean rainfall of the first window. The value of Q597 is 1.7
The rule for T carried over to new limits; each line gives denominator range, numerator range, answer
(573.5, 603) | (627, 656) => 1.42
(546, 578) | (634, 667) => 1.77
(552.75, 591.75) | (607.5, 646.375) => 1.64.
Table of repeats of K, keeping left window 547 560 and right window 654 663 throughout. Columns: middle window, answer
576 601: 2.0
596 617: -0.4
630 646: -0.7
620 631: -1.0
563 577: 3.2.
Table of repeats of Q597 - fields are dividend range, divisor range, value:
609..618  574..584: 1.48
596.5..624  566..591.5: 1.45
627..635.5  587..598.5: 1.31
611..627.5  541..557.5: 1.50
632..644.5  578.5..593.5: 1.45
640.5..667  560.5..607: 1.53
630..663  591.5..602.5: 1.34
